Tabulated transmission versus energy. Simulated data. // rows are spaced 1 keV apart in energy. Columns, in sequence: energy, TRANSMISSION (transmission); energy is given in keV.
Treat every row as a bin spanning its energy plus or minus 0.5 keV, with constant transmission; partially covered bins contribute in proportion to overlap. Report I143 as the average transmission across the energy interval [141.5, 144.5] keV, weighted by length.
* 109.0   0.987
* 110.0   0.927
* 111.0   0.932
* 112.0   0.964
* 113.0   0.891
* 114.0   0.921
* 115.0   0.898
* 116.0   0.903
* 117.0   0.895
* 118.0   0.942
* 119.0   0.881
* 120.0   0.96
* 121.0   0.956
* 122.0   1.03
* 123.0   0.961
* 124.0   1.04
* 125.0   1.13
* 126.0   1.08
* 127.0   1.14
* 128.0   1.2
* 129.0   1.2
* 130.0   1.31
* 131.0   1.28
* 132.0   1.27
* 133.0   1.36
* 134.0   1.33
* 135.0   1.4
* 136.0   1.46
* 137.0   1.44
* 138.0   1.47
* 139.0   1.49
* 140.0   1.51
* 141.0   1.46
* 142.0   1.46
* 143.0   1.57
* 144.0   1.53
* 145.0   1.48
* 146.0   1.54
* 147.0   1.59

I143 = 1.52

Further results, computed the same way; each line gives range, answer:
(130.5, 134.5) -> 1.31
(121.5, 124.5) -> 1.01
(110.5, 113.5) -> 0.929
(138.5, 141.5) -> 1.49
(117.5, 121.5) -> 0.935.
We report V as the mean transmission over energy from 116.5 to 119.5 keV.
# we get 0.906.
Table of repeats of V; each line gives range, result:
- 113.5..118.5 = 0.912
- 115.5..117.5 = 0.899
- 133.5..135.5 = 1.36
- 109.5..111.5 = 0.929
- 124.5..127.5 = 1.12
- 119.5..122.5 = 0.982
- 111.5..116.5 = 0.915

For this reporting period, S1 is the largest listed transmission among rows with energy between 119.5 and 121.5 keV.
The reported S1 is 0.96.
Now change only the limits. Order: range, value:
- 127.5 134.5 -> 1.36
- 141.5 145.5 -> 1.57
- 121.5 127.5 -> 1.14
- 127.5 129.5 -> 1.2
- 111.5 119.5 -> 0.964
